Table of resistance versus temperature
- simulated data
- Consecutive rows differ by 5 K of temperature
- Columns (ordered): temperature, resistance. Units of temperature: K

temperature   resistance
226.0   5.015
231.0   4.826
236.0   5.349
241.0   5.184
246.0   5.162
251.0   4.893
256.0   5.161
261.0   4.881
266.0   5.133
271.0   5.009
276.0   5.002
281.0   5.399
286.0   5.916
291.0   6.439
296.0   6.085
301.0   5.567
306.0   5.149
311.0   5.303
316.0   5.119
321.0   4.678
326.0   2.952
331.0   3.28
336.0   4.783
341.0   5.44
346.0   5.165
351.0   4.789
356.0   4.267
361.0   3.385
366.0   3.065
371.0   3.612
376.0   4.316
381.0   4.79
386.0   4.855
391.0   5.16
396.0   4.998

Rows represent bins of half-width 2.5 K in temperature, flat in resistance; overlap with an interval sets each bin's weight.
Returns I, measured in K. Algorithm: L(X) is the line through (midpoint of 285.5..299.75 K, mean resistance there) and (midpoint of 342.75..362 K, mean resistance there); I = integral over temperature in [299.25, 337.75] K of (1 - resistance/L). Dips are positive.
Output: 6.2 K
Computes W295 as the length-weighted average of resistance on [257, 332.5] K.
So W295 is 5.09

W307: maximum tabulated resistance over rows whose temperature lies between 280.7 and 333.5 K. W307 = 6.439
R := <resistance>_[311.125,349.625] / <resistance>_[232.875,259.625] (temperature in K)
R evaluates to 0.89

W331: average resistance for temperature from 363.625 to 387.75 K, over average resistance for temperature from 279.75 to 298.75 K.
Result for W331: 0.7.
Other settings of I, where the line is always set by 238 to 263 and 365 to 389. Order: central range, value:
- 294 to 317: -3.7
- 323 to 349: 0.8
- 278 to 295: -3.8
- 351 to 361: 0.4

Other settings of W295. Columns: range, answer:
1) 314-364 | 4.37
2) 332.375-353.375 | 4.95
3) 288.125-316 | 5.66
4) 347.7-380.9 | 4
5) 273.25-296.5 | 5.73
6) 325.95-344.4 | 4.32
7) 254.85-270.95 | 5.04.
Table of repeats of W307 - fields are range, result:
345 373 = 5.165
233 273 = 5.349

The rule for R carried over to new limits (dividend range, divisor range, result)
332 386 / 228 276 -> 0.86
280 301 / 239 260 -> 1.17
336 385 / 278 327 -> 0.82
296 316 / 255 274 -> 1.07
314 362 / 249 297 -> 0.82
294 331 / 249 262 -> 0.97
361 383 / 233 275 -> 0.76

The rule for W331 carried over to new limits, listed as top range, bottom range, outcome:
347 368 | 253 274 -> 0.79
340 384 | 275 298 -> 0.74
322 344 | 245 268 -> 0.83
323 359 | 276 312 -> 0.77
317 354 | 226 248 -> 0.87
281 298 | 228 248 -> 1.18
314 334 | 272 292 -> 0.72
